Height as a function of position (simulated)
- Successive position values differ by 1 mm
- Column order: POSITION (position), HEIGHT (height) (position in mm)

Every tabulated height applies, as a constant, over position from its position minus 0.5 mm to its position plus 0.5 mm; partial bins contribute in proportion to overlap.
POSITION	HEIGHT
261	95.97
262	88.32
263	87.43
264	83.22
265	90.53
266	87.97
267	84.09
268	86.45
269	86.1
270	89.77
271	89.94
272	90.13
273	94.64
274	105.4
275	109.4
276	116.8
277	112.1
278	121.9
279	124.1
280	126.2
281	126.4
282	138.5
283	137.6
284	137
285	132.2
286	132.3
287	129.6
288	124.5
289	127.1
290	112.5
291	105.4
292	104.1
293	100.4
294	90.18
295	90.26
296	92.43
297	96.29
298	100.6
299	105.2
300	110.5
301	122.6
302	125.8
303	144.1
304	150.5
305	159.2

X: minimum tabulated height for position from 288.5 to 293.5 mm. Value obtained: 100.4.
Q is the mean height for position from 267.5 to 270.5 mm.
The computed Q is 87.4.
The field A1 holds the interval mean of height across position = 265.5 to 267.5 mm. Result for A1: 86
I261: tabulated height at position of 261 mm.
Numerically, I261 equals 95.97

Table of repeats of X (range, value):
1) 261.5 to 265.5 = 83.22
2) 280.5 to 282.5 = 126.4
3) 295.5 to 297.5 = 92.43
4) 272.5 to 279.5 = 94.64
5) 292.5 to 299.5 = 90.18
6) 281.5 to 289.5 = 124.5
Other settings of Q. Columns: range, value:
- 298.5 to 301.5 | 113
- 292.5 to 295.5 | 93.6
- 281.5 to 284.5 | 138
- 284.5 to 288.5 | 130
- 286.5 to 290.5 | 123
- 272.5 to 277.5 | 108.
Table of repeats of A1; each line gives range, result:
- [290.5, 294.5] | 100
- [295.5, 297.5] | 94.4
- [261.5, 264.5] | 86.3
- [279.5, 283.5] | 132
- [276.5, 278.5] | 117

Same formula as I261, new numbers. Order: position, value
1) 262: 88.32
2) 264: 83.22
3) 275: 109.4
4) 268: 86.45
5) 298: 100.6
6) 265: 90.53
